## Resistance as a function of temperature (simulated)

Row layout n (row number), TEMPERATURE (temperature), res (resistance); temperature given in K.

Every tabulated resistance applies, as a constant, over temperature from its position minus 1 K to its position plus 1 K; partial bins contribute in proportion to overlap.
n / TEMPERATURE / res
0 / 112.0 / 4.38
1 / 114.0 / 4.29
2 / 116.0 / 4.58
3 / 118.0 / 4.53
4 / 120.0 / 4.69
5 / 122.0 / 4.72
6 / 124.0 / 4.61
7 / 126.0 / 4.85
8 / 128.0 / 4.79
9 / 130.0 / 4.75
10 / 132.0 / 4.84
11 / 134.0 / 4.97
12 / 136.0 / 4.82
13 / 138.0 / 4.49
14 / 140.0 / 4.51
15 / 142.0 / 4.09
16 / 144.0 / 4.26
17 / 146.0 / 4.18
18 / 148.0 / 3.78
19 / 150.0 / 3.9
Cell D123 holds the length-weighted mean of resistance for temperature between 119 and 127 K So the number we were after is 4.72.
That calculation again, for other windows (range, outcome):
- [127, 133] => 4.79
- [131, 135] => 4.9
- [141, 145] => 4.17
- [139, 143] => 4.3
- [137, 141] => 4.5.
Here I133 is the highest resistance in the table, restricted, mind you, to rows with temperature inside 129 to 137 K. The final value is 4.97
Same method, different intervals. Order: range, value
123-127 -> 4.85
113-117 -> 4.58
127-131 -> 4.79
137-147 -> 4.51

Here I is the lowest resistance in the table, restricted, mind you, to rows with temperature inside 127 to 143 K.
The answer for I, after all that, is 4.09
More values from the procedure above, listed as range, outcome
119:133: 4.61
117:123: 4.53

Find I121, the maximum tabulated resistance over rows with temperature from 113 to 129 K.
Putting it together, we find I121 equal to 4.85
